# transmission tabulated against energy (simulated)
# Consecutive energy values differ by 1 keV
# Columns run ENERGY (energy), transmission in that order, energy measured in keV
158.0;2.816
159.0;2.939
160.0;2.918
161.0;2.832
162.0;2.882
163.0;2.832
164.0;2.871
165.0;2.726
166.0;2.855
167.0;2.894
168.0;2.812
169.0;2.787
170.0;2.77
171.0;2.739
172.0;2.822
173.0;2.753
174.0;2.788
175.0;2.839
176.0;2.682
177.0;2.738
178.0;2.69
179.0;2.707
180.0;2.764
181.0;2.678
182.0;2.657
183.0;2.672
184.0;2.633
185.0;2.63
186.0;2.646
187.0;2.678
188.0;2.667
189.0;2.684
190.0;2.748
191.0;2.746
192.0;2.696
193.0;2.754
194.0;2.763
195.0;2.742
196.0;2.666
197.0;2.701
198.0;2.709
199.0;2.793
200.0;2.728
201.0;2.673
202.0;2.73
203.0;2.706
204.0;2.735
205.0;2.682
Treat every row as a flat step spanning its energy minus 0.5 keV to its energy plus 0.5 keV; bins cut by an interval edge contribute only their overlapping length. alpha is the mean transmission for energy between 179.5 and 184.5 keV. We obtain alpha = 2.68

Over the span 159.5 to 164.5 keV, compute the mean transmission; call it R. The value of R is 2.87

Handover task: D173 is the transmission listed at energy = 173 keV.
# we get 2.753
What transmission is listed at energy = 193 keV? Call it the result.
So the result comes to 2.754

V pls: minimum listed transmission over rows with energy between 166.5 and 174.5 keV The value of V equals 2.739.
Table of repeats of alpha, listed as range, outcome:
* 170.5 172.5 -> 2.78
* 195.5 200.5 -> 2.72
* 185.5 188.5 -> 2.66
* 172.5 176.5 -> 2.77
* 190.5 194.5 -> 2.74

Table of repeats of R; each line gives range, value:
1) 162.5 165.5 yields 2.81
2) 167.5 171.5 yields 2.78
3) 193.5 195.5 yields 2.75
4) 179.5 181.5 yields 2.72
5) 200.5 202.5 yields 2.7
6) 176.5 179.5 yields 2.71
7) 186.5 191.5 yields 2.7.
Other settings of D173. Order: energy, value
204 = 2.735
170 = 2.77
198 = 2.709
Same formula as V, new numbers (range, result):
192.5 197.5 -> 2.666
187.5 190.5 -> 2.667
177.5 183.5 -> 2.657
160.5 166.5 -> 2.726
